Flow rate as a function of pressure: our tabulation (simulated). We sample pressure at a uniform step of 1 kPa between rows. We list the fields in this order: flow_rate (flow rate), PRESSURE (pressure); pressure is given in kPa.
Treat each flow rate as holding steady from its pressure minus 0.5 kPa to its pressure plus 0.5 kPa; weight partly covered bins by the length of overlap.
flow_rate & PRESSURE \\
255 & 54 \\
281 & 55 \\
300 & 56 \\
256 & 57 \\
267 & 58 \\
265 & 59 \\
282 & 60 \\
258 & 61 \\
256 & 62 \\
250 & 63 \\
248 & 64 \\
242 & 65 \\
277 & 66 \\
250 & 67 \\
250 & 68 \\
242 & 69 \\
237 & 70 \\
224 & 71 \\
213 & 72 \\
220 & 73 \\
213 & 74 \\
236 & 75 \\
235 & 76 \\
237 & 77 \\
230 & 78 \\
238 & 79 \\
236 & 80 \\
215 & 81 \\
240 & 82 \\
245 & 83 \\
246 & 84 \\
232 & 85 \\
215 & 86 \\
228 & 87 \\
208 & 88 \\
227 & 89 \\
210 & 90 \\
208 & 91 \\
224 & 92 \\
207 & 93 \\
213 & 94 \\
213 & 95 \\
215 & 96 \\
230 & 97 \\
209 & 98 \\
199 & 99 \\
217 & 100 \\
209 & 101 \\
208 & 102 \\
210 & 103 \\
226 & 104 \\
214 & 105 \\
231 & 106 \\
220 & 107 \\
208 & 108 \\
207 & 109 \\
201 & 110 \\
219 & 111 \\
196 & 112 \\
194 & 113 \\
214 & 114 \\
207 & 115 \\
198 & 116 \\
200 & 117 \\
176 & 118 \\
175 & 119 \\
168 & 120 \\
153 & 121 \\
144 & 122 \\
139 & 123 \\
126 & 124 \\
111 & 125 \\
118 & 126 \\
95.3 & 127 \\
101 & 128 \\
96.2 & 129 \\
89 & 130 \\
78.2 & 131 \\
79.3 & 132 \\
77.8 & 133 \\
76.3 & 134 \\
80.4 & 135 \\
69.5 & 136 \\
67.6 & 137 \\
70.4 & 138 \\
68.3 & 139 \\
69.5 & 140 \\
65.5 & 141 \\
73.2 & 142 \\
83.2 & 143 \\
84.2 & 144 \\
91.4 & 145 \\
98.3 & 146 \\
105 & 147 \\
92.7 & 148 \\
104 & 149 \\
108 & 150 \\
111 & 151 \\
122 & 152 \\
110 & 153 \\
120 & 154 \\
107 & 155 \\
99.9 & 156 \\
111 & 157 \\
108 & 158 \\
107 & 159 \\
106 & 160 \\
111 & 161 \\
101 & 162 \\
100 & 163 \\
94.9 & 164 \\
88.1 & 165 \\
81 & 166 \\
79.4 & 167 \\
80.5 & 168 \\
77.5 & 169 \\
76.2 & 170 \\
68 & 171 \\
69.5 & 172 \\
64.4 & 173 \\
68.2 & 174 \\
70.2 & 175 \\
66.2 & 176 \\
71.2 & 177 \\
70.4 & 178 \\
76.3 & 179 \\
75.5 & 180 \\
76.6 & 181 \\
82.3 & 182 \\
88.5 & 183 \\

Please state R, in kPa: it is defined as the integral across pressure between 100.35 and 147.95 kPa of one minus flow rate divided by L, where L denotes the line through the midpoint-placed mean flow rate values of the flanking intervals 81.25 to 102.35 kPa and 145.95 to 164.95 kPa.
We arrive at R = 7.8 kPa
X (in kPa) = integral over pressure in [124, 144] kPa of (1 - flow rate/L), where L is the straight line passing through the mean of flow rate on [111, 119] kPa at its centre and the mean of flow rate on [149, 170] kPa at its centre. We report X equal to 9.34 kPa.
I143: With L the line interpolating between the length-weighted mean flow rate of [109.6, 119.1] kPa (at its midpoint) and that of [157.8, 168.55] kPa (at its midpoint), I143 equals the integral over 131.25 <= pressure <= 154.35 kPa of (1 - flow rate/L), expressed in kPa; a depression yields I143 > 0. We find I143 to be 8.1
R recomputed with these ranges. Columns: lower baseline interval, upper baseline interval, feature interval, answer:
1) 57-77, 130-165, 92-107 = -2.6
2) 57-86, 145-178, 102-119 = -2.8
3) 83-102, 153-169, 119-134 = 4.4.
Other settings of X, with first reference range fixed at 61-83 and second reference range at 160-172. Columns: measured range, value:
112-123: -1.1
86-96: -0.4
